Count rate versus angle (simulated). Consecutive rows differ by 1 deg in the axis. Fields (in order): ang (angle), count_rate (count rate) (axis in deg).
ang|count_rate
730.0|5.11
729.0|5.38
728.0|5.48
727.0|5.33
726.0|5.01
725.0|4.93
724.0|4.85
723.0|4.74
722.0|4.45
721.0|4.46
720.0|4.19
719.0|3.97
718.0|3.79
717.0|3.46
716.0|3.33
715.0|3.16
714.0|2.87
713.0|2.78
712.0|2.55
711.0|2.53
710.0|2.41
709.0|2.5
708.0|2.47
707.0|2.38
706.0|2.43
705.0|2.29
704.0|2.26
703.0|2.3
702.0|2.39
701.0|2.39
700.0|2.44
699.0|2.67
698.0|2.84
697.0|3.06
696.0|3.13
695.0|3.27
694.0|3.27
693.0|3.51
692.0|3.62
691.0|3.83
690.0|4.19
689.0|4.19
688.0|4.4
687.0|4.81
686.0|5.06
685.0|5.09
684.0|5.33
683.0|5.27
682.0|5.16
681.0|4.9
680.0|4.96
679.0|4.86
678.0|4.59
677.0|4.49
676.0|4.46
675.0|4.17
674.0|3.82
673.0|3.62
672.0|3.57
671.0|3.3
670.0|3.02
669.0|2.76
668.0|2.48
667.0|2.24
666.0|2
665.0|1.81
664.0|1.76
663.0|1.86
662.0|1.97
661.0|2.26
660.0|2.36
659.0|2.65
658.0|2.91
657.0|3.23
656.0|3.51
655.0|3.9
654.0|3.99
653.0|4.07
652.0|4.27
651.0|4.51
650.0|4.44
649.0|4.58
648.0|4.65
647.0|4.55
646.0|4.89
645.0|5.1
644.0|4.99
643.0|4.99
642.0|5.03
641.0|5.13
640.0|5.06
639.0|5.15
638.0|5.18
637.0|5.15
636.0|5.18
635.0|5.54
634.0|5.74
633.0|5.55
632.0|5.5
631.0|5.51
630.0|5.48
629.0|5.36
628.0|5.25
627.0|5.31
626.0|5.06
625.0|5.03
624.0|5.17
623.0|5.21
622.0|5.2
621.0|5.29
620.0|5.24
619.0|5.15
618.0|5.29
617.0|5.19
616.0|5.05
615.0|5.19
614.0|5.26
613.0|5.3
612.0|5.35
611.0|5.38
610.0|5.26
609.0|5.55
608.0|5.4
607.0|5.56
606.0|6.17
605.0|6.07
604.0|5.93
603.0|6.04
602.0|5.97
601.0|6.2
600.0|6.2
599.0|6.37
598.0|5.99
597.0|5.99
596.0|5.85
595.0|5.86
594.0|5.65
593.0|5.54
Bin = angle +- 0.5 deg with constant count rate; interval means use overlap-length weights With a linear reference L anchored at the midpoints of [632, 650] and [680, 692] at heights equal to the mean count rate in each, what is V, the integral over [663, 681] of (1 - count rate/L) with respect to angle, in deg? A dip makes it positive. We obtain 5.3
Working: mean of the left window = 5.08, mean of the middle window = 3.4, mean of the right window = 4.71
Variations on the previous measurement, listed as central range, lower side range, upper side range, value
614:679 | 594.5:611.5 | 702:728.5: 8.9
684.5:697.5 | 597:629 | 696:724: -1.5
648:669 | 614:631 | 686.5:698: 6.6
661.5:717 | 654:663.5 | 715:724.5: 1.2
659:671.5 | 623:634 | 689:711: 5.3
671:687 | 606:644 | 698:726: -2.5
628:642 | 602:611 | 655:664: -4.4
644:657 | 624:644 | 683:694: 1.7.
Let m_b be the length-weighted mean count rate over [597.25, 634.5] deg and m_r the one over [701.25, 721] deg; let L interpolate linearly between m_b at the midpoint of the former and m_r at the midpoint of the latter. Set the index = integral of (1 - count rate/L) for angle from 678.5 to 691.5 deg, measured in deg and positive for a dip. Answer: -4.2 deg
